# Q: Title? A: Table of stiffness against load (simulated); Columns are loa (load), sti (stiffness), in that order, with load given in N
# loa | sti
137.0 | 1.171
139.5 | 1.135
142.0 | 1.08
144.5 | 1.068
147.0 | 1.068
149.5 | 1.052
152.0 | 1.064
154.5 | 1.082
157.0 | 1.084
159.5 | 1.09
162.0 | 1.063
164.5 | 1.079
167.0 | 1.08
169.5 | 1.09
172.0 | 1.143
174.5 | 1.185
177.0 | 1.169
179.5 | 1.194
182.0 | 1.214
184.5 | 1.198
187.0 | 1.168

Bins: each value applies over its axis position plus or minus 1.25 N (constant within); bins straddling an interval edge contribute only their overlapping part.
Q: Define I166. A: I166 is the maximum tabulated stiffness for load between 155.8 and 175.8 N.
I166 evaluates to 1.185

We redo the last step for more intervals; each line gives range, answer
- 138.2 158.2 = 1.135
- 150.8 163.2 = 1.09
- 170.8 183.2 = 1.214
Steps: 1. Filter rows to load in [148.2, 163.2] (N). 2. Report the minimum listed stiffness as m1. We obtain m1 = 1.052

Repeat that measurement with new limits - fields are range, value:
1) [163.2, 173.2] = 1.079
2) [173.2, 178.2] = 1.169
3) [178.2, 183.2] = 1.194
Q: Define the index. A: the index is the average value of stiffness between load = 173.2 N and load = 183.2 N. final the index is 1.19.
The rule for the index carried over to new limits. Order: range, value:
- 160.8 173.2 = 1.09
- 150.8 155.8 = 1.07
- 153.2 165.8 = 1.08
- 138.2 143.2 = 1.11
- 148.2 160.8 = 1.07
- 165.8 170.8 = 1.09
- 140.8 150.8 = 1.07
